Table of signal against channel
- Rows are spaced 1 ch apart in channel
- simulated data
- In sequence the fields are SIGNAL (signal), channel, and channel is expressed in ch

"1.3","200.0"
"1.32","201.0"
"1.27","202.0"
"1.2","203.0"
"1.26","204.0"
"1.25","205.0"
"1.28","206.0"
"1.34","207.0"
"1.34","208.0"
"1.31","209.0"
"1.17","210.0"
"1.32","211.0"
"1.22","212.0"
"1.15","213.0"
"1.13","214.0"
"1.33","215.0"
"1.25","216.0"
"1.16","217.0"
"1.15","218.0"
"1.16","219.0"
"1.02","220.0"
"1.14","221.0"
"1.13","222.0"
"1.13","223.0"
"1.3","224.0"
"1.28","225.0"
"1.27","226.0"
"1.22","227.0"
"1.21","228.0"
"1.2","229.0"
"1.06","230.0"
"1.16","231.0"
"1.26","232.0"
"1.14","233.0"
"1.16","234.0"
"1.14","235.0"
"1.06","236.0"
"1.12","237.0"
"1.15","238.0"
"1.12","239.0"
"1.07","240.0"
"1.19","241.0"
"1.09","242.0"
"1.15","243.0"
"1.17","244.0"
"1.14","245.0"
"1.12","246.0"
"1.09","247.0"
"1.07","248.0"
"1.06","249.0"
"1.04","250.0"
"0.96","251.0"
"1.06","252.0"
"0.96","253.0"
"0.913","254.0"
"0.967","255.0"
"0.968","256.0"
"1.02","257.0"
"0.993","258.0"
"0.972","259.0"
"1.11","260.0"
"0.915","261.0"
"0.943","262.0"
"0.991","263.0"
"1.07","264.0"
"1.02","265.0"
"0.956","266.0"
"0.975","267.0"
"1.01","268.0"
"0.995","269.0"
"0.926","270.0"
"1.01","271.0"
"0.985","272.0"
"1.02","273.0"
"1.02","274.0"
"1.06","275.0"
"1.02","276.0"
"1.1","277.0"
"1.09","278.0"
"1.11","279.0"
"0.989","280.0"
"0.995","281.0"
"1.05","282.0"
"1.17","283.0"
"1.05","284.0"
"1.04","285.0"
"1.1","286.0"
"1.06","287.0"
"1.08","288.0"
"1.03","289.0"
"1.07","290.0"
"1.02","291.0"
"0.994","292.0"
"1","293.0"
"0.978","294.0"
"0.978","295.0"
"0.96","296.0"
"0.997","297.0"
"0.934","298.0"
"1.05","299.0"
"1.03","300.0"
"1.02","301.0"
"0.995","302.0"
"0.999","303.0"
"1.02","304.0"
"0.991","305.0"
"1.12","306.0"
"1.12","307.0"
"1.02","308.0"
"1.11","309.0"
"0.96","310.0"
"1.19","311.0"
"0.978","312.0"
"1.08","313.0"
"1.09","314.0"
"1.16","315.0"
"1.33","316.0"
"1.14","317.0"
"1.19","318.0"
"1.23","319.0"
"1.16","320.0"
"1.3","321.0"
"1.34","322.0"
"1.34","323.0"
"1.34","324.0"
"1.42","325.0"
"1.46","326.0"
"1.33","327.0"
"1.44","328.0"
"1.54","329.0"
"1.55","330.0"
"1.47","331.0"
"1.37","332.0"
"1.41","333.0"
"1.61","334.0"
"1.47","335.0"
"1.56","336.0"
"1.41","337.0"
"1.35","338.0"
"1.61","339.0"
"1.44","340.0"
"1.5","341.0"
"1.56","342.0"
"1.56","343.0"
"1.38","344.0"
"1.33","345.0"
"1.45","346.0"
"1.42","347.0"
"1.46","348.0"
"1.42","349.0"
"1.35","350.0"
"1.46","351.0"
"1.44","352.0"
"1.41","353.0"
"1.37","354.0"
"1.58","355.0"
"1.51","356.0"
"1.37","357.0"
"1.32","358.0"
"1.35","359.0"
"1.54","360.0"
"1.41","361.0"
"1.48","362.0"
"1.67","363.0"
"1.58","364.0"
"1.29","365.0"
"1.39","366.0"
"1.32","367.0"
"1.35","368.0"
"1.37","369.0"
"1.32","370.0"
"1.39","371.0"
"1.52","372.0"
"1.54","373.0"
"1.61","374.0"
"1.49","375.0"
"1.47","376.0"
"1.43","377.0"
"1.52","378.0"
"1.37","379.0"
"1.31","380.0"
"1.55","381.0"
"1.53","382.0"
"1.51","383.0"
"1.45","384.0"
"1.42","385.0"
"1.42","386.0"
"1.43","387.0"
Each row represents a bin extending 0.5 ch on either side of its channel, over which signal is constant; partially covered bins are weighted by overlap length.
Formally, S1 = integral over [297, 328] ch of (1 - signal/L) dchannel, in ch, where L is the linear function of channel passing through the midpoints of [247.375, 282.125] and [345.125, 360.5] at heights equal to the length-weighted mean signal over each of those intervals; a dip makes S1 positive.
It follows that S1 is 2.2 ch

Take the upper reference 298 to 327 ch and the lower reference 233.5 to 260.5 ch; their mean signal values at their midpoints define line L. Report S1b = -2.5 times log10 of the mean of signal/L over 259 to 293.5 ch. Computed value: 0.078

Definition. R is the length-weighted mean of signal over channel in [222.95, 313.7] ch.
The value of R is 1.06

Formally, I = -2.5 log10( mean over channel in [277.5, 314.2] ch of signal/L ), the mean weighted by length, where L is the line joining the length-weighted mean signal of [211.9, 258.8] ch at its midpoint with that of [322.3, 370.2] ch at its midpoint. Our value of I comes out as 0.24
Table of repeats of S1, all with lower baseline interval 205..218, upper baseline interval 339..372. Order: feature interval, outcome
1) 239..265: 5.1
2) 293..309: 4.1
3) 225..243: 1.7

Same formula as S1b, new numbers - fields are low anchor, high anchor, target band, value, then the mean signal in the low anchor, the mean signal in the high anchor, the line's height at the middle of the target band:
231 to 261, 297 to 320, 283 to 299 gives 0.06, 1.08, 1.08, 1.08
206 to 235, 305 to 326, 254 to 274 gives 0.20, 1.2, 1.18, 1.19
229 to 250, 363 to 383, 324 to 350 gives -0.07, 1.13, 1.45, 1.36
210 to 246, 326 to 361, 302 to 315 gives 0.28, 1.17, 1.45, 1.37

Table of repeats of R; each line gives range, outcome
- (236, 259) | 1.06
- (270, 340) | 1.16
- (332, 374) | 1.45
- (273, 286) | 1.06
